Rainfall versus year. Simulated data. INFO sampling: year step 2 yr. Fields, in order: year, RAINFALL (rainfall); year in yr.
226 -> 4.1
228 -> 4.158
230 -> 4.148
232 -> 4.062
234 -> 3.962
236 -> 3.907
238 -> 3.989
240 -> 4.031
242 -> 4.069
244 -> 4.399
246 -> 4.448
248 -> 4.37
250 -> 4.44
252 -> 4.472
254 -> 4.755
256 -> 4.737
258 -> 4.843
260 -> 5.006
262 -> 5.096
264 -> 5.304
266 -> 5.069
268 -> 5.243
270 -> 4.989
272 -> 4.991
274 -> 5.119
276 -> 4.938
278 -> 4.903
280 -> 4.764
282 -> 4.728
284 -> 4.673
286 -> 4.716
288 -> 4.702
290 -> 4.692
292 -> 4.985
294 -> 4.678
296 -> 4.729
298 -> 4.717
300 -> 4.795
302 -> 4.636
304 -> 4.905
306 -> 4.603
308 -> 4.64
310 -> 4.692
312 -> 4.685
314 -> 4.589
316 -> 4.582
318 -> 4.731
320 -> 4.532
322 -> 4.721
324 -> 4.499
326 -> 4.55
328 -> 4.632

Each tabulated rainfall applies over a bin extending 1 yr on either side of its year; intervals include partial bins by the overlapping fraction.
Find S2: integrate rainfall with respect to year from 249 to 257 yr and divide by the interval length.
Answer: 4.6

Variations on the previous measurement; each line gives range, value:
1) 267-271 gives 5.12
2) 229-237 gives 4.02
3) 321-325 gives 4.61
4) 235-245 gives 4.08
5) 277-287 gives 4.76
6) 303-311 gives 4.71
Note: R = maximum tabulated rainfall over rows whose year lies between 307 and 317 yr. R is 4.692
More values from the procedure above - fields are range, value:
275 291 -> 4.938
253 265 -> 5.304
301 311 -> 4.905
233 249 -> 4.448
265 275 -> 5.243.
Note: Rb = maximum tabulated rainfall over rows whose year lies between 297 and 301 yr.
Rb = 4.795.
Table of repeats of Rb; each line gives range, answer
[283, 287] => 4.716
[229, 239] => 4.148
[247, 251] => 4.44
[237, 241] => 4.031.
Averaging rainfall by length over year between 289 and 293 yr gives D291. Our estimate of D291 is 4.84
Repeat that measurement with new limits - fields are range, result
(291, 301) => 4.78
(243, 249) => 4.41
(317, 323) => 4.66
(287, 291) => 4.7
